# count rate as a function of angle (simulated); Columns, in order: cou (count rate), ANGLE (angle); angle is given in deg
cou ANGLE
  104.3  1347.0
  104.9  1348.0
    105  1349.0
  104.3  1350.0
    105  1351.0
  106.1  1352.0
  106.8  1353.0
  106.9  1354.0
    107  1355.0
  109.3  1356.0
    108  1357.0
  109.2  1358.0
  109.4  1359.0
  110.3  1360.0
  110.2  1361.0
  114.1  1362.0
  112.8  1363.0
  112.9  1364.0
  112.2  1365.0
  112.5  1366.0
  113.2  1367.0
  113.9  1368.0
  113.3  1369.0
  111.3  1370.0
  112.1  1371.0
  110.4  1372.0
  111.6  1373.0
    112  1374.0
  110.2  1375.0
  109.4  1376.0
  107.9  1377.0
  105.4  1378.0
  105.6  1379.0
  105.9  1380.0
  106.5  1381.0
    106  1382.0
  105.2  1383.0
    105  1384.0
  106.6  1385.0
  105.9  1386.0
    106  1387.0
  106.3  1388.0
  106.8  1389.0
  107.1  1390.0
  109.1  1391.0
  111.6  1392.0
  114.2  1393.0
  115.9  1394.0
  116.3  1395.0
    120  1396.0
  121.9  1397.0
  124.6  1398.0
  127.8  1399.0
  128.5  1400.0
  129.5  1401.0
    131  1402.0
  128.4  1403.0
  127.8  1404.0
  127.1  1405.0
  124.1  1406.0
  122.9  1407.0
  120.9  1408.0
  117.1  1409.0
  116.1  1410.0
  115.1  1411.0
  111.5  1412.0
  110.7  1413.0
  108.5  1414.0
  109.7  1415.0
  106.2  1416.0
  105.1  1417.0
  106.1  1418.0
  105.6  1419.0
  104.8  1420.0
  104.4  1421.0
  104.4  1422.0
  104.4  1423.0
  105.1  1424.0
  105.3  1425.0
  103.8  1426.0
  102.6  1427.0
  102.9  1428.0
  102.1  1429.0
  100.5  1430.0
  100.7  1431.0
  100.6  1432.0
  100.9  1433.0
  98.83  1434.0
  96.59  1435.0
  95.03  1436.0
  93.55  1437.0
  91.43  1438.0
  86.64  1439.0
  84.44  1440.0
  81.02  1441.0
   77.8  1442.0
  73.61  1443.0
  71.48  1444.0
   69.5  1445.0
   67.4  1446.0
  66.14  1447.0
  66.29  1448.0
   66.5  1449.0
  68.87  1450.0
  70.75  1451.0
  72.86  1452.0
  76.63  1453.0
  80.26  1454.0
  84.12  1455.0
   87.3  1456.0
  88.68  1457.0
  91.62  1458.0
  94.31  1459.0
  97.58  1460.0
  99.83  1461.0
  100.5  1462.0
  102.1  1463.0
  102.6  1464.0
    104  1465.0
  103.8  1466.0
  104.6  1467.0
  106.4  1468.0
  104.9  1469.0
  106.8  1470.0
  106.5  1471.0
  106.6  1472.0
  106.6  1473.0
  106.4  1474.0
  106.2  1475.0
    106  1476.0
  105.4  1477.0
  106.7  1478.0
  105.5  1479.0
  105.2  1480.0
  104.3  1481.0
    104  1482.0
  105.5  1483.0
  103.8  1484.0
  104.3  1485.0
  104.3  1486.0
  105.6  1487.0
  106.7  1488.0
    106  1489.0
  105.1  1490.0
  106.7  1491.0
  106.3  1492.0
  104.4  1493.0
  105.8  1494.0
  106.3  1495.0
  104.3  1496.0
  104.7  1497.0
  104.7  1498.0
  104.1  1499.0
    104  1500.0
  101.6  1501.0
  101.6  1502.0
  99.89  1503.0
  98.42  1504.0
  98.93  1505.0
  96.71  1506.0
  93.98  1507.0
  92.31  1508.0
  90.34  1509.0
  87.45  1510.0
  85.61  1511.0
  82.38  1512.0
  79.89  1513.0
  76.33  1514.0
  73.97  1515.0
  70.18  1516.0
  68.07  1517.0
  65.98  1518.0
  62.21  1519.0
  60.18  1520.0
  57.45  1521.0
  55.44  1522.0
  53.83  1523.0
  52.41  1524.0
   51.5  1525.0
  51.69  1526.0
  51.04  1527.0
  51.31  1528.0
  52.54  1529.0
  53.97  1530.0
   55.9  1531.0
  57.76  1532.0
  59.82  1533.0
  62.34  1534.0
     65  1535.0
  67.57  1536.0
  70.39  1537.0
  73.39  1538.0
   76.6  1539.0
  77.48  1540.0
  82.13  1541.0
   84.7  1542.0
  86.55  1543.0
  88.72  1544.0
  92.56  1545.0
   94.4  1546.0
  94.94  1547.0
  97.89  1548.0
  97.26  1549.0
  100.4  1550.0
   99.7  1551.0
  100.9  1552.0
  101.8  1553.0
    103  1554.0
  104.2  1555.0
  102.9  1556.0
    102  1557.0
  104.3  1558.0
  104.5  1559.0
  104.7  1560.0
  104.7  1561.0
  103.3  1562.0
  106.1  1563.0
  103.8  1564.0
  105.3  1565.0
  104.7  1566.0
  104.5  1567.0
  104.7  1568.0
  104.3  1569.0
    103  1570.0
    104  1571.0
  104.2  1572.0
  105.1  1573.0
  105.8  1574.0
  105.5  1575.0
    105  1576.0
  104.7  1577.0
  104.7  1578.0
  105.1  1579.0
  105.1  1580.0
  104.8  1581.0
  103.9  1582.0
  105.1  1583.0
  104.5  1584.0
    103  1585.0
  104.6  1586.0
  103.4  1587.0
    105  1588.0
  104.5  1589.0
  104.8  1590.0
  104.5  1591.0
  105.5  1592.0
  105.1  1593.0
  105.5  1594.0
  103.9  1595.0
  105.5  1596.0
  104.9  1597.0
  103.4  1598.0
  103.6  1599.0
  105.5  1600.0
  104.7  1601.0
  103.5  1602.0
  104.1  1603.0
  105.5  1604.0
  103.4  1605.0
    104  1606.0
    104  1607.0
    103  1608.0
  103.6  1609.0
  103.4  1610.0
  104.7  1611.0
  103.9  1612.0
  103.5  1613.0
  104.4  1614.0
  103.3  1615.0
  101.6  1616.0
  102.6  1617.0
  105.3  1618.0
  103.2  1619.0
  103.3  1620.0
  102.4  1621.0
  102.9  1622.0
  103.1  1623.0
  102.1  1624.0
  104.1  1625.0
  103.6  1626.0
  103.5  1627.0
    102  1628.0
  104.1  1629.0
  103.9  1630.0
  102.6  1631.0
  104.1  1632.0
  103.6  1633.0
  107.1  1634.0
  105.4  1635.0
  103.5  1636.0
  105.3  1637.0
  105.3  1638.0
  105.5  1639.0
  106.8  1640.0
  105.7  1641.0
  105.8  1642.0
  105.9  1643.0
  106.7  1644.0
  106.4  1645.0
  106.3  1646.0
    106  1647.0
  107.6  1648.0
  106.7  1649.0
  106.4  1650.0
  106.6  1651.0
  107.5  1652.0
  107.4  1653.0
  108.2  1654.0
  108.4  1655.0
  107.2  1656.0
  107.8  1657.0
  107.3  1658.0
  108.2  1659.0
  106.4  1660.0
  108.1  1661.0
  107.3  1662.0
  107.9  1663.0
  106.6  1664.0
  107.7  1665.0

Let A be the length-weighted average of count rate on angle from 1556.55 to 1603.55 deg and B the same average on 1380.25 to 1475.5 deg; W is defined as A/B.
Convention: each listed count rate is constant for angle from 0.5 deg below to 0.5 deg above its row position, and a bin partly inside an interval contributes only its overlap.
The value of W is 1.03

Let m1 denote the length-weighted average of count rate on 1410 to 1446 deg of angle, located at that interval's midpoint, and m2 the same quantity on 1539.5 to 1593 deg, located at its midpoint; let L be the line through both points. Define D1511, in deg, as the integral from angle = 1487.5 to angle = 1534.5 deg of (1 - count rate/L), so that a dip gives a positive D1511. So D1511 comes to 8.78 deg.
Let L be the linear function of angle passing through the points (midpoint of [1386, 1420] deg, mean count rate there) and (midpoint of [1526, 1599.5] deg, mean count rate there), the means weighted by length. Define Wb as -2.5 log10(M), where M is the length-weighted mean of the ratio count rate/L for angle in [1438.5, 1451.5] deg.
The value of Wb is 0.45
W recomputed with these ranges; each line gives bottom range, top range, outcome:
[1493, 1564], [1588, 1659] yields 1.24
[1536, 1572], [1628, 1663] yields 1.10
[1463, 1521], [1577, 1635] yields 1.07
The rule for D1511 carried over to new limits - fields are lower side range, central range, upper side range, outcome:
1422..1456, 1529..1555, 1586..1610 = 4.44 deg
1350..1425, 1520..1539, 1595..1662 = 8.69 deg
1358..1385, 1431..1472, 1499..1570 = 3.46 deg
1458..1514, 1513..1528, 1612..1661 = 6.05 deg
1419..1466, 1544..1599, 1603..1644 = -1.67 deg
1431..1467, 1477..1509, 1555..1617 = -3.78 deg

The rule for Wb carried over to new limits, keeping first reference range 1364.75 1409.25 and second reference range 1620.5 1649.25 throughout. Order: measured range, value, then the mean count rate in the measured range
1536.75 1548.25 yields 0.26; 85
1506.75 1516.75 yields 0.31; 82.6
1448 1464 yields 0.29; 85.4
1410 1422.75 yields 0.05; 108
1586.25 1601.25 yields 0.02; 105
